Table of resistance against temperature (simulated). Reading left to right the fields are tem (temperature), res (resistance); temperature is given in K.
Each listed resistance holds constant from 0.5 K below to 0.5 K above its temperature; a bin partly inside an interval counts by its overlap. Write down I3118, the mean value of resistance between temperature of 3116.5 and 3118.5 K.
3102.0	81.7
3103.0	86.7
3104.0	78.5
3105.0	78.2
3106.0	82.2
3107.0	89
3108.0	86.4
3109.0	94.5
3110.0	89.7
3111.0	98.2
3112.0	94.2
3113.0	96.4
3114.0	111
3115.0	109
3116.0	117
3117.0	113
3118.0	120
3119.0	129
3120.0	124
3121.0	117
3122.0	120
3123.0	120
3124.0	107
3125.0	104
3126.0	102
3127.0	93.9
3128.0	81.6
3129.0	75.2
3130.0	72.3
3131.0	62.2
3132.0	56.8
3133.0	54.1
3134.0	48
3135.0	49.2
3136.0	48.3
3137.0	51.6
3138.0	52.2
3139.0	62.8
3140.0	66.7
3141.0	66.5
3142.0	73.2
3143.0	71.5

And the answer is 116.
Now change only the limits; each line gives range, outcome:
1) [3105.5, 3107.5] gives 85.6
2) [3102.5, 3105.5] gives 81.1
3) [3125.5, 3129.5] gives 88.2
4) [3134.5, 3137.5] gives 49.7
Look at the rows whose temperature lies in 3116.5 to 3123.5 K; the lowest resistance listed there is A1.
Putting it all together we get 113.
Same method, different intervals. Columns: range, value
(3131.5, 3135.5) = 48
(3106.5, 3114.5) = 86.4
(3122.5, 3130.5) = 72.3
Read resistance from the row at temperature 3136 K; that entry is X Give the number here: 48.3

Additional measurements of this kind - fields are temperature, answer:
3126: 102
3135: 49.2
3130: 72.3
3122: 120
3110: 89.7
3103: 86.7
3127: 93.9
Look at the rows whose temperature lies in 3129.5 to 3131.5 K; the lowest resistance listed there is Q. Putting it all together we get 62.2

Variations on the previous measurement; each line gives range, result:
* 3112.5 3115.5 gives 96.4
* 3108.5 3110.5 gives 89.7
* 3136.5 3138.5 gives 51.6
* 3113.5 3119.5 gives 109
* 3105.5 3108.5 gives 82.2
